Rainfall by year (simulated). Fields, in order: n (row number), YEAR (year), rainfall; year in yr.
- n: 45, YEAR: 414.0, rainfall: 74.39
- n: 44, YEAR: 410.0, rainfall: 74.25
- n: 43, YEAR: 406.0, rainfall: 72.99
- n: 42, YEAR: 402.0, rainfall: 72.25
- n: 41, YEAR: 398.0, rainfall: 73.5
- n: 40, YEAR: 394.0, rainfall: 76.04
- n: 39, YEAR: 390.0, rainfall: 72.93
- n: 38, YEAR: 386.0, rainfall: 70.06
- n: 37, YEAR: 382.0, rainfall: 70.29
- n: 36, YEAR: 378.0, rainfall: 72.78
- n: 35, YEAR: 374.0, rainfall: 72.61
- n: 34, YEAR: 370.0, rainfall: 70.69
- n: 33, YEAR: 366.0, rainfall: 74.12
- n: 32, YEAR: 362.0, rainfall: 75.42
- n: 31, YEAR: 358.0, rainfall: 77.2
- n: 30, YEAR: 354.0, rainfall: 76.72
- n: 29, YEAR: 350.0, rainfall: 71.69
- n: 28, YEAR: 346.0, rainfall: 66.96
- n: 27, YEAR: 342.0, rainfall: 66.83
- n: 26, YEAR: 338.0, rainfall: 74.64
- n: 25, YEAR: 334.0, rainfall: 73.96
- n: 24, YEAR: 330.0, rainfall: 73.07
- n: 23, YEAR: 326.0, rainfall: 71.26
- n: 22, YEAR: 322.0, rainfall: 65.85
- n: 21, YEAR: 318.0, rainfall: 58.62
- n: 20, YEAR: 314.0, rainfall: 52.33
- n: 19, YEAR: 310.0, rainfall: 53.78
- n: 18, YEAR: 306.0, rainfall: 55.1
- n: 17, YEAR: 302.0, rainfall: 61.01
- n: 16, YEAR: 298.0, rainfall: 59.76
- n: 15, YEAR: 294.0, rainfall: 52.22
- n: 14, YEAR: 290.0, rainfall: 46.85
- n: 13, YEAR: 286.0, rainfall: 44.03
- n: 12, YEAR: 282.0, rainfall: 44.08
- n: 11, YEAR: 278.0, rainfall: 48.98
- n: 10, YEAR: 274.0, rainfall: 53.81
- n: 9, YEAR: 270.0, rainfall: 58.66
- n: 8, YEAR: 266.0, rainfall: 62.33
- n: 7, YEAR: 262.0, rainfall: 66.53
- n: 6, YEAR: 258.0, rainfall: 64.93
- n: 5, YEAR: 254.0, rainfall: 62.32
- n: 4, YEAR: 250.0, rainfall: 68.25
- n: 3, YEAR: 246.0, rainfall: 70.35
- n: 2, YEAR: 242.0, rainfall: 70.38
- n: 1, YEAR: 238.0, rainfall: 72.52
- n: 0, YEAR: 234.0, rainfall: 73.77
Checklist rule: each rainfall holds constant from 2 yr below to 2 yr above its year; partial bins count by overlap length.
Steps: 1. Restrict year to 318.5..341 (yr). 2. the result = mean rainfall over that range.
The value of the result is 70.7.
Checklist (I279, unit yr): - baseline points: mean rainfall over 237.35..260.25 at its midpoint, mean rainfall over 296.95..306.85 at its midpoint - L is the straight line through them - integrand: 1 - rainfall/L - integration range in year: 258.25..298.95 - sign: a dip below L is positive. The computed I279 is 5.8 yr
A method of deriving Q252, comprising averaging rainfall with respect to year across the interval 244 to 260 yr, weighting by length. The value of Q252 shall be 66.5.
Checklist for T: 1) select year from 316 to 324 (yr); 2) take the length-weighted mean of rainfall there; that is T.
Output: 62.2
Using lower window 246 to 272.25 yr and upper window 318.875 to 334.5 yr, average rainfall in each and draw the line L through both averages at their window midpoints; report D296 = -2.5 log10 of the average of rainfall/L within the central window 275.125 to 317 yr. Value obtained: 0.281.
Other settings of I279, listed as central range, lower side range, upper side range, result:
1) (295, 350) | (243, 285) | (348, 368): 4.2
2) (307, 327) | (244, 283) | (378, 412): 1.8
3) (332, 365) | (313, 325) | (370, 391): -3.6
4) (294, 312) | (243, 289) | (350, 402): 1.9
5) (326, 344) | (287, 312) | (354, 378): -2.0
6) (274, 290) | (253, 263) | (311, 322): 3.8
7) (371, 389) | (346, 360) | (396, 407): 0.5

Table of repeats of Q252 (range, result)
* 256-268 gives 64.6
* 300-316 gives 55.6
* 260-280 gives 58.1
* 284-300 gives 50.7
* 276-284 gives 46.5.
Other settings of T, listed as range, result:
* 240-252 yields 69.7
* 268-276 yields 56.2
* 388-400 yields 74.2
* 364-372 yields 72.4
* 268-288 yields 49.9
